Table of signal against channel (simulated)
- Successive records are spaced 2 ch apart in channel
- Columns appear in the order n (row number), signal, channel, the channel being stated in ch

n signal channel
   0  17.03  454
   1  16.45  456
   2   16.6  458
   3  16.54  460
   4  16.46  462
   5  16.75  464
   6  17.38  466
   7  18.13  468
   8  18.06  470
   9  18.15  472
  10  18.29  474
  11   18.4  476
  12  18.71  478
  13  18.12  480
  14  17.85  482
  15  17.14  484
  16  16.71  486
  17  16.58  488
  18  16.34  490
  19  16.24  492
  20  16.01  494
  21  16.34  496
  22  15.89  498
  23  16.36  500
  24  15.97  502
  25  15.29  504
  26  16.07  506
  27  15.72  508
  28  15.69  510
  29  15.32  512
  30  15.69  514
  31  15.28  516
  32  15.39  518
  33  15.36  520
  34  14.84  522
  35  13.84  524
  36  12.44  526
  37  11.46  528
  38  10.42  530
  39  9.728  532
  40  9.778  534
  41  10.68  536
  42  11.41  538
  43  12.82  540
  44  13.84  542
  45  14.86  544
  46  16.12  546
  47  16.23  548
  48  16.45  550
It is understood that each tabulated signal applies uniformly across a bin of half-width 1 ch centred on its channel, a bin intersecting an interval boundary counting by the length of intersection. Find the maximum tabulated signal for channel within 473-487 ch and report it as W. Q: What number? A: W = 18.71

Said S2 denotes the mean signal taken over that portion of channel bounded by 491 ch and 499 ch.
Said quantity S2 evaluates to 16.1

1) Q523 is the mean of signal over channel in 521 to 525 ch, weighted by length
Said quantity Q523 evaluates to 14.3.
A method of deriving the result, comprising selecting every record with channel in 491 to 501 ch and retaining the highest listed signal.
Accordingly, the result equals 16.36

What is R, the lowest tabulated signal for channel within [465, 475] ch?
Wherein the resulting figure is 17.38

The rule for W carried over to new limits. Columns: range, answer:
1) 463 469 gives 18.13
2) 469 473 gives 18.15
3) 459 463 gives 16.54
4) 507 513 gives 15.72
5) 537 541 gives 12.82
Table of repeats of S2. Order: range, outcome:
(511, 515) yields 15.5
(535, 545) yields 12.7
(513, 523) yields 15.3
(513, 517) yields 15.5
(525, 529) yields 11.9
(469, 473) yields 18.1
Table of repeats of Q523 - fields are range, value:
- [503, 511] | 15.7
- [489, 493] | 16.3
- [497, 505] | 15.9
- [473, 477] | 18.3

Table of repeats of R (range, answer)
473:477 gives 18.29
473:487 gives 16.71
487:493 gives 16.24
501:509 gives 15.29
